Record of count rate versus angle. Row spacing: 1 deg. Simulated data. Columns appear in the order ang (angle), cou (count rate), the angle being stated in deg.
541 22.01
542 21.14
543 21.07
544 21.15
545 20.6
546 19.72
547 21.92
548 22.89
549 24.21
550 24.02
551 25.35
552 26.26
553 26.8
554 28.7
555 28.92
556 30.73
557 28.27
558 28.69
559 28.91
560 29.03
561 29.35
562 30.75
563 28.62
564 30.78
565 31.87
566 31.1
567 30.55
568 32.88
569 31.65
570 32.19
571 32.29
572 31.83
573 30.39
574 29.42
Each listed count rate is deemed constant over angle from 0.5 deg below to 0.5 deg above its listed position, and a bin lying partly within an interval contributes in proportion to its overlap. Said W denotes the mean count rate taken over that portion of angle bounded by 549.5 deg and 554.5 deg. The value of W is 26.2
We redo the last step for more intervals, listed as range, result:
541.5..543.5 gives 21.1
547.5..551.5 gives 24.1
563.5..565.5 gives 31.3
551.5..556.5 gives 28.3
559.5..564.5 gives 29.7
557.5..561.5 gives 29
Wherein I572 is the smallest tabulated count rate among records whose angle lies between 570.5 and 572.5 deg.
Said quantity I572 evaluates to 31.83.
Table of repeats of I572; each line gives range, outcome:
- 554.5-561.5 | 28.27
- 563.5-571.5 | 30.55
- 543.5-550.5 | 19.72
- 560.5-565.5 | 28.62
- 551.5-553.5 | 26.26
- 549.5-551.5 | 24.02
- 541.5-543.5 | 21.07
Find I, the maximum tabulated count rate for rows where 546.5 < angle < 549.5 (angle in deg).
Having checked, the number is 24.21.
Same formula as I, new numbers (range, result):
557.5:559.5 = 28.91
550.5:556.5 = 30.73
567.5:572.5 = 32.88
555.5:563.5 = 30.75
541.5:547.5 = 21.92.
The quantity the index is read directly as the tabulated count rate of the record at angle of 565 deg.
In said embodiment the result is 31.87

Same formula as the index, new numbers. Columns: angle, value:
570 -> 32.19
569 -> 31.65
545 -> 20.6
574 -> 29.42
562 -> 30.75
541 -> 22.01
